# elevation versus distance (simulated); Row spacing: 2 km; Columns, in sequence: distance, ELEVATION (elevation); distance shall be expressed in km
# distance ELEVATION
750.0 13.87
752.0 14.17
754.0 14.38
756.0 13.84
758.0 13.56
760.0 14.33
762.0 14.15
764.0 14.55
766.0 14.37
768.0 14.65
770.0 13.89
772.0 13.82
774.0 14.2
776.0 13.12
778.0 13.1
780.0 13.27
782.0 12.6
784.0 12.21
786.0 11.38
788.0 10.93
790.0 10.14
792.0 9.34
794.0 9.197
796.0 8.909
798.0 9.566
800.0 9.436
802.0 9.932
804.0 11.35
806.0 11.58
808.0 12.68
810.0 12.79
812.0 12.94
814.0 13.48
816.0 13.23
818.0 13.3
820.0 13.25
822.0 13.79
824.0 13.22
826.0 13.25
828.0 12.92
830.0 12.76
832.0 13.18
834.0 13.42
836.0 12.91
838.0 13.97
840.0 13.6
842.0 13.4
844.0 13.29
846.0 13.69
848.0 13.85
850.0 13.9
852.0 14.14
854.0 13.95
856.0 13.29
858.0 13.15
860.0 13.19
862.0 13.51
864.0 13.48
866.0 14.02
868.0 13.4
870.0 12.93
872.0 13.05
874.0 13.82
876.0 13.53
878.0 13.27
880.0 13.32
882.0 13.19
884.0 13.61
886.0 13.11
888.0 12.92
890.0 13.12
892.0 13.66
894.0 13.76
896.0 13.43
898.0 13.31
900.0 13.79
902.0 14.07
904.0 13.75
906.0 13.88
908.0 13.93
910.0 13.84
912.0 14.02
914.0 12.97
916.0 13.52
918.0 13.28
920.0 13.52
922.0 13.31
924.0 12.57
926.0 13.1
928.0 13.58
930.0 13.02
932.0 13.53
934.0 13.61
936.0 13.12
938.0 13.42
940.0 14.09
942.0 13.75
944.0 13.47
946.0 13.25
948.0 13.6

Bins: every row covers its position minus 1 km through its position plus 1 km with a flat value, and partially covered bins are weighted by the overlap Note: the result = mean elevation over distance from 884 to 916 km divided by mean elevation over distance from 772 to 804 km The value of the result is 1.2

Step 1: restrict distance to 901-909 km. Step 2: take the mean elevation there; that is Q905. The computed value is 13.9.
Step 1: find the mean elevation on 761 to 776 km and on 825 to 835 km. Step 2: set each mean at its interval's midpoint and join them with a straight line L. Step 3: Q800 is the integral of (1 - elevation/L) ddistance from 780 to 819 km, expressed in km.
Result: 6.44 km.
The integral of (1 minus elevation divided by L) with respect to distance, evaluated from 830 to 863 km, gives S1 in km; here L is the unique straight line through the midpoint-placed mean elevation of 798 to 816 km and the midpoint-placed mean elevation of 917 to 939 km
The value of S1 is -3.42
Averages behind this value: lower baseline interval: 11.7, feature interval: 13.5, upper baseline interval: 13.3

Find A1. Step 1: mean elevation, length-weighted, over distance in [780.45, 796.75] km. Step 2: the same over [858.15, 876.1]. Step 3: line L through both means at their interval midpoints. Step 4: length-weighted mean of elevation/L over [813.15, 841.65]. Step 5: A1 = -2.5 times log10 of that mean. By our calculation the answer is -0.109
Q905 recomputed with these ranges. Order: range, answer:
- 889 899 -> 13.5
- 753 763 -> 14.1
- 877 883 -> 13.3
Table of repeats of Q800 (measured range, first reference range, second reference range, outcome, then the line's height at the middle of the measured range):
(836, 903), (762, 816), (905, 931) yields -2.9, 12.9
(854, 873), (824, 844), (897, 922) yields 0.1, 13.4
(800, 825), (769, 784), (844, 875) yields 1.7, 13.4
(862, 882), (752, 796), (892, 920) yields 0.0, 13.4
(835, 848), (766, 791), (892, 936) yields -0.4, 13.2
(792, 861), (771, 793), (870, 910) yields 0.7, 12.7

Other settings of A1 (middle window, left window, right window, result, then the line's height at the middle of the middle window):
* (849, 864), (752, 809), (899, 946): -0.050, 13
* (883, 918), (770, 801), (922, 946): -0.050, 13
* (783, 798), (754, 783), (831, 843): 0.315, 13.7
